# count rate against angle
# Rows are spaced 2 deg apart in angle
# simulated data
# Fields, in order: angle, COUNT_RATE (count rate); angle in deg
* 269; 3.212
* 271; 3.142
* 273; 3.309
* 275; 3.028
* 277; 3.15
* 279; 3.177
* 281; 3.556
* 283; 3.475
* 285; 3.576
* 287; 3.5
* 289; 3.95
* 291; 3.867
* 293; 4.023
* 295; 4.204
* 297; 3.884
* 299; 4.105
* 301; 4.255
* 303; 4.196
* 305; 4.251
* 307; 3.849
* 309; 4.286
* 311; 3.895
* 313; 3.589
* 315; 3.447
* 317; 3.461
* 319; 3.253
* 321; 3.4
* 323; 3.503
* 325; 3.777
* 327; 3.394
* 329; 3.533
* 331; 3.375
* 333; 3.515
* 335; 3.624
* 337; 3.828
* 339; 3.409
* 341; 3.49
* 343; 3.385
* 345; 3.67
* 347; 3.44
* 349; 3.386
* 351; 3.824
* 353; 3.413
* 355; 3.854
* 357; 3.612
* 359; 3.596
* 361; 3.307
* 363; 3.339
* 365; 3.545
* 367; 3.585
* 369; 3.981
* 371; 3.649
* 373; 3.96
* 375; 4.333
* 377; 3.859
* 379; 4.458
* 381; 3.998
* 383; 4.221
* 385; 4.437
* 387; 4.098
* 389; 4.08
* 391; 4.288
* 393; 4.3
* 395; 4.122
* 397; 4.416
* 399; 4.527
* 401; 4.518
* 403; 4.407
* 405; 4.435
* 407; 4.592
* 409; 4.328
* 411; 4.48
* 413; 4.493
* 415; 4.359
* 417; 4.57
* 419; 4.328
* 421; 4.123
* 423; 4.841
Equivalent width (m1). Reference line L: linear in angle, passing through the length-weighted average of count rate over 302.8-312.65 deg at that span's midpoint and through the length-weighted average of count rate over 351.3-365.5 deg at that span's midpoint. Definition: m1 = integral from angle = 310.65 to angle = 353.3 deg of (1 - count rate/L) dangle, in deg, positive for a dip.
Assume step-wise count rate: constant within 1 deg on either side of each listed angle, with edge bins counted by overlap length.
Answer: 3.1 deg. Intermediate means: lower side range 4.05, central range 3.52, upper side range 3.54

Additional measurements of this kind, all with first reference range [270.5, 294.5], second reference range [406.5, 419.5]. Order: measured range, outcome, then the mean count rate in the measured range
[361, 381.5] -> 1.5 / 3.84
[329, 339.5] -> 0.9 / 3.56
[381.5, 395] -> 0.2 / 4.22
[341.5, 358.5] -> 1.8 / 3.57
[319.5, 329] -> 0.7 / 3.51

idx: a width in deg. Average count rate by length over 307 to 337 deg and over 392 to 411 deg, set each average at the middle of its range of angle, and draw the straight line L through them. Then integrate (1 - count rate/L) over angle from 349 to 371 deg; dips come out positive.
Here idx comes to 2.1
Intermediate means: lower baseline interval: 3.59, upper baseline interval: 4.41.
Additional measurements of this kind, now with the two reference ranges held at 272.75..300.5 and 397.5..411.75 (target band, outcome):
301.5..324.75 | 0.47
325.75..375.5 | 6.05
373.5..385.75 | 0.26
